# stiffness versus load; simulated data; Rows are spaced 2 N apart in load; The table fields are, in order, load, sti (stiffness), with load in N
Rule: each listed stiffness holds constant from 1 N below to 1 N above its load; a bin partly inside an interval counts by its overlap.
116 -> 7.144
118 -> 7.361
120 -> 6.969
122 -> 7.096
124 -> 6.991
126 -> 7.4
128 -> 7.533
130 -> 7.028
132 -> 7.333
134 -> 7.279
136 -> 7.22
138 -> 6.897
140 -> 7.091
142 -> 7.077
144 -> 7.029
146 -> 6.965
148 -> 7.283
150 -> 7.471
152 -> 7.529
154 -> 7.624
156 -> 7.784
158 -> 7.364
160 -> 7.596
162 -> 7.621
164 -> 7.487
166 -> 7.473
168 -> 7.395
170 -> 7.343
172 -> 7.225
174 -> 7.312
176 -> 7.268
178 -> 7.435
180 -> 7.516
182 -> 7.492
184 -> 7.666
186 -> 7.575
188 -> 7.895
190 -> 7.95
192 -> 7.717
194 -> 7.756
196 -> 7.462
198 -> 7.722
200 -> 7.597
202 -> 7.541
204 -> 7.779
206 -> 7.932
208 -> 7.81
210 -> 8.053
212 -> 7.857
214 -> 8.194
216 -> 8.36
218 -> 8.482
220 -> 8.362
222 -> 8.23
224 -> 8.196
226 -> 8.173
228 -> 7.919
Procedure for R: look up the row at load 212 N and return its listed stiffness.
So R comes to 7.857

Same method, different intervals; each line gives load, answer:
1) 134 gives 7.279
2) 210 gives 8.053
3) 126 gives 7.4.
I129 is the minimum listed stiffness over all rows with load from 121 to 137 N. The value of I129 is 6.991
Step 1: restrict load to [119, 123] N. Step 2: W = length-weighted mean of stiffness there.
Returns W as 7.03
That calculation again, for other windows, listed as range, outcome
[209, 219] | 8.19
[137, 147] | 7.01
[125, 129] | 7.47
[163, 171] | 7.42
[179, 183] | 7.5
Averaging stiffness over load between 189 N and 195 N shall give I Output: 7.81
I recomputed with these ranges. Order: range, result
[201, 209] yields 7.77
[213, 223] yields 8.33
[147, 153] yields 7.43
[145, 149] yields 7.12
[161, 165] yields 7.55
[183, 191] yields 7.77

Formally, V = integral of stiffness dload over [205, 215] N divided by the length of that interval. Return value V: 7.97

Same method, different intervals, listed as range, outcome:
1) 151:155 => 7.58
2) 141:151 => 7.17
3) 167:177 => 7.31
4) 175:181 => 7.41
